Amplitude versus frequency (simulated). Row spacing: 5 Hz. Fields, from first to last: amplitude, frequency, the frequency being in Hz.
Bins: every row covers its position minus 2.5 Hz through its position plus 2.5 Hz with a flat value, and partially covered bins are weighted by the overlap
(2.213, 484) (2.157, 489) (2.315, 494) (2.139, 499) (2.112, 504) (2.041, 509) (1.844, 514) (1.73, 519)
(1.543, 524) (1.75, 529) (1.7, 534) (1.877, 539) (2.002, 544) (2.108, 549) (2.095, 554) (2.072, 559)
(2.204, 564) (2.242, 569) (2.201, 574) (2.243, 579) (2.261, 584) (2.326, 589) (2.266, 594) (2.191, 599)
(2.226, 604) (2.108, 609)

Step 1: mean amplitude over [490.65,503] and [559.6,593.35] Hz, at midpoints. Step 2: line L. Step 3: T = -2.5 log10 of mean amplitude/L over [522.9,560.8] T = 0.17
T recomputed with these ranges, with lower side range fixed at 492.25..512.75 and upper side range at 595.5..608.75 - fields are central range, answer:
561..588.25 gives -0.03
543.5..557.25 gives 0.04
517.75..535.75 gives 0.27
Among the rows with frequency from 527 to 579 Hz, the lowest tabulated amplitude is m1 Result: 1.7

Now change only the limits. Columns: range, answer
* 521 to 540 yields 1.543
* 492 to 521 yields 1.73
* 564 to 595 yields 2.201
